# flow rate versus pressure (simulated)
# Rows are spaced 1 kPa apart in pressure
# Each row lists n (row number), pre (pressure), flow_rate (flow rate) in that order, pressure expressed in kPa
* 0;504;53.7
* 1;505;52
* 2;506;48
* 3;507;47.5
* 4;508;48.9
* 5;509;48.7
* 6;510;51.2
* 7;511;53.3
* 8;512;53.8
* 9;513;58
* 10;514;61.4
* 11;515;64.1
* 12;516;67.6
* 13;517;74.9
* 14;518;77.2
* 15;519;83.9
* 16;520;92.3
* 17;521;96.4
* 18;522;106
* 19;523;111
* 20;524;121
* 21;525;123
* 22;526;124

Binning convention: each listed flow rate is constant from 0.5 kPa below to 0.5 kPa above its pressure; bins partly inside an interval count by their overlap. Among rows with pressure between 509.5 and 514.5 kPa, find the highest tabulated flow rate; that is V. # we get 61.4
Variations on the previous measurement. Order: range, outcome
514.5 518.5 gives 77.2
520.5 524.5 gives 121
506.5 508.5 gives 48.9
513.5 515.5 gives 64.1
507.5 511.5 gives 53.3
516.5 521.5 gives 96.4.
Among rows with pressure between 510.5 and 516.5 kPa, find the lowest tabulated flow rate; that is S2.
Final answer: 53.3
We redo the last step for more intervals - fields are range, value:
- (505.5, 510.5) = 47.5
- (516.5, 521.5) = 74.9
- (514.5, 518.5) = 64.1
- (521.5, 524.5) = 106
